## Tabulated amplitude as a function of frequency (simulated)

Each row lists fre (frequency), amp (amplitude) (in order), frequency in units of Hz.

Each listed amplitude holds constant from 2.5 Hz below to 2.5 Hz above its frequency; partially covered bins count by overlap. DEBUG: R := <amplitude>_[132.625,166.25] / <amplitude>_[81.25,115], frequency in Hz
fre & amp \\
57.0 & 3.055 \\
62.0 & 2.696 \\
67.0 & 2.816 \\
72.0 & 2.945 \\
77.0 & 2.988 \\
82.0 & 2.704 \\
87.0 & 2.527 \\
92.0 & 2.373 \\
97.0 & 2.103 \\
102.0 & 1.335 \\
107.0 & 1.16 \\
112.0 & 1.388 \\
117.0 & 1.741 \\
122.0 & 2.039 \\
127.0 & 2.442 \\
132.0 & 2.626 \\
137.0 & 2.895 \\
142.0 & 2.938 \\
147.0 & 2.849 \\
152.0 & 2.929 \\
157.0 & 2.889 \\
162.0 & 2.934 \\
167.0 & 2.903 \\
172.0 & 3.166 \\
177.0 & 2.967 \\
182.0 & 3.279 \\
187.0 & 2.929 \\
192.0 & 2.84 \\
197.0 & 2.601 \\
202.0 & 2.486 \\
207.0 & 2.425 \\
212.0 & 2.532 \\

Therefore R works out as 1.52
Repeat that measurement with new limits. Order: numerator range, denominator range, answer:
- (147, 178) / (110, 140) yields 1.33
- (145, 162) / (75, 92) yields 1.08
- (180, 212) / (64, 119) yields 1.24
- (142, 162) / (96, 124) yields 1.82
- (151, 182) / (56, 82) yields 1.04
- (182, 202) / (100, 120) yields 1.98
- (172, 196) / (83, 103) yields 1.37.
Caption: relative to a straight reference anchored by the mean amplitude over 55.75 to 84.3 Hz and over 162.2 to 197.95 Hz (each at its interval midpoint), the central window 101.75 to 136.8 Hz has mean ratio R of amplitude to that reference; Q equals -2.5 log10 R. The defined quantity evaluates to 0.45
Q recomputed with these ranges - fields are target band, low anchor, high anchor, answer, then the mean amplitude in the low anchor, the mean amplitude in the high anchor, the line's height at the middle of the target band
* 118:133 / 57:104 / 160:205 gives 0.183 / 2.54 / 2.89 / 2.7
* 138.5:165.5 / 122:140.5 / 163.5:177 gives -0.036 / 2.59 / 3.01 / 2.81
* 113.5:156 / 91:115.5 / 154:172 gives -0.090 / 1.63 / 2.94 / 2.32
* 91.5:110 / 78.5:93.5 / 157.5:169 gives 0.498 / 2.58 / 2.91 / 2.64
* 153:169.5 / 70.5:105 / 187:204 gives -0.125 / 2.39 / 2.69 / 2.59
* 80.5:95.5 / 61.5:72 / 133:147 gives 0.137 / 2.81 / 2.87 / 2.83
